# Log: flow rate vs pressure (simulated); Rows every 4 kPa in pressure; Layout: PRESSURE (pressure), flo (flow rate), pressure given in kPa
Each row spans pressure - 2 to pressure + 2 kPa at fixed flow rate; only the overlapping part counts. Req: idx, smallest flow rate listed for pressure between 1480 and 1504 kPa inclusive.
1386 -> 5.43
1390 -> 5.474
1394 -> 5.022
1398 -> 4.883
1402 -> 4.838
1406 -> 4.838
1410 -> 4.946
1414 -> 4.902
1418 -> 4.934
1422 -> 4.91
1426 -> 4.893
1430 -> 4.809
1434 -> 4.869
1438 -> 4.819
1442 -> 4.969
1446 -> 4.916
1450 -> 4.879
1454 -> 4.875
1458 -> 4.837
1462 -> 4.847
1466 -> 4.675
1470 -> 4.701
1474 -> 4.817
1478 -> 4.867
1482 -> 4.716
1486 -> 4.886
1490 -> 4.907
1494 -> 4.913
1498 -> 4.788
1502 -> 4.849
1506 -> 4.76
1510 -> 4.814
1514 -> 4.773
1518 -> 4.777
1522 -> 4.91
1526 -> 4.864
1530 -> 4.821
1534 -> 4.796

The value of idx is 4.716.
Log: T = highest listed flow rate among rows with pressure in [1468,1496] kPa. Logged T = 4.913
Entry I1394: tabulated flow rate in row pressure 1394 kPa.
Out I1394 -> 5.022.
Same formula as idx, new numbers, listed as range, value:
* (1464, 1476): 4.675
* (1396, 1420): 4.838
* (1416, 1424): 4.91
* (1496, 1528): 4.76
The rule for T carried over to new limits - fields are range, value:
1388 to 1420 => 5.474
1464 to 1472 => 4.701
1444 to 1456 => 4.916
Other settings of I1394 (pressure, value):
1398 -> 4.883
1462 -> 4.847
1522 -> 4.91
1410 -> 4.946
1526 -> 4.864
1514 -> 4.773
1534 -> 4.796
